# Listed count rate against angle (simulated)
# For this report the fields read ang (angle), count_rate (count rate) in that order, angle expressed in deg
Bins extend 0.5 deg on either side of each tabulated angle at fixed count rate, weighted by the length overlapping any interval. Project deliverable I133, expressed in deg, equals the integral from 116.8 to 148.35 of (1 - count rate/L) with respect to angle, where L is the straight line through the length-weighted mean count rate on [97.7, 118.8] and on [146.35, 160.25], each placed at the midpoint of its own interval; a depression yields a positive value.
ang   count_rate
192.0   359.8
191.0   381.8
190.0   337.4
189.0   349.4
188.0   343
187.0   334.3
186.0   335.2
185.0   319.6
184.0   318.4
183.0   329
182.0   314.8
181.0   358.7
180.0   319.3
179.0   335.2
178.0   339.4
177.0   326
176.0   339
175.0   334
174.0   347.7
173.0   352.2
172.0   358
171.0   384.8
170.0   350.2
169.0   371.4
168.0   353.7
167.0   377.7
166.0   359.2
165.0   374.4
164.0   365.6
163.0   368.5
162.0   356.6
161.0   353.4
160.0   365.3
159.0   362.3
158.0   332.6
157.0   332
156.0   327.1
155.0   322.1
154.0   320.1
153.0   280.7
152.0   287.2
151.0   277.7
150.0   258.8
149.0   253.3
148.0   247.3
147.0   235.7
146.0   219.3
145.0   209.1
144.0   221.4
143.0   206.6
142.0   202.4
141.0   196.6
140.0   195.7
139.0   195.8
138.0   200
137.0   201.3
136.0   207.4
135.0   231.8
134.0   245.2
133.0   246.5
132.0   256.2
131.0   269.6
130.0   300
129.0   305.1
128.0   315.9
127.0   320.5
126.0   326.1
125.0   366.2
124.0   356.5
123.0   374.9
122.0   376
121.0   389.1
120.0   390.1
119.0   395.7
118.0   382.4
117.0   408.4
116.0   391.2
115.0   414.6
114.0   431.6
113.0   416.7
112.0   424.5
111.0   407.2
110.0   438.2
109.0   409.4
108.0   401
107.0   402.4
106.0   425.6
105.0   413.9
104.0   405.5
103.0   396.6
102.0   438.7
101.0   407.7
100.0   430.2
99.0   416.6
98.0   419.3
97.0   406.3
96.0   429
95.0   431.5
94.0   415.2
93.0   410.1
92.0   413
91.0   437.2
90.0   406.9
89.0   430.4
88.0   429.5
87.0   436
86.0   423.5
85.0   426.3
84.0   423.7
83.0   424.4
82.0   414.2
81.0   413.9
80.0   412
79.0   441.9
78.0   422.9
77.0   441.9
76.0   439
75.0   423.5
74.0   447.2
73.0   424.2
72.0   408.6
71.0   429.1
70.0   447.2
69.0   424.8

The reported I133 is 6.7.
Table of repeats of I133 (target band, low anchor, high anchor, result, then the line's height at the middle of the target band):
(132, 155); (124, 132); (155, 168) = 6.71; 333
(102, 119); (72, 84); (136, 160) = -3.09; 348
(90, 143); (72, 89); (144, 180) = 4.13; 381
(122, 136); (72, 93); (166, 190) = 3.11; 386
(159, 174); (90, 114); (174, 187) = -0.71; 347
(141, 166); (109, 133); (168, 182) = 4.20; 354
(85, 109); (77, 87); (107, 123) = -0.20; 415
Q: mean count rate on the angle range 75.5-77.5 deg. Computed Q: 440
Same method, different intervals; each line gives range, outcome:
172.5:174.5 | 350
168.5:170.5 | 361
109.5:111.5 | 423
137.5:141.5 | 197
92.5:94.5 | 413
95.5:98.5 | 418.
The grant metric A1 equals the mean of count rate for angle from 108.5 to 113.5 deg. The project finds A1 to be 419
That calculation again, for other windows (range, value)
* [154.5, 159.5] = 335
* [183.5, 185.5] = 319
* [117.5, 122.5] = 387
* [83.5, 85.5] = 425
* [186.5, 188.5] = 339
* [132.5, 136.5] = 233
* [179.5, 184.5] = 328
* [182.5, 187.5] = 327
